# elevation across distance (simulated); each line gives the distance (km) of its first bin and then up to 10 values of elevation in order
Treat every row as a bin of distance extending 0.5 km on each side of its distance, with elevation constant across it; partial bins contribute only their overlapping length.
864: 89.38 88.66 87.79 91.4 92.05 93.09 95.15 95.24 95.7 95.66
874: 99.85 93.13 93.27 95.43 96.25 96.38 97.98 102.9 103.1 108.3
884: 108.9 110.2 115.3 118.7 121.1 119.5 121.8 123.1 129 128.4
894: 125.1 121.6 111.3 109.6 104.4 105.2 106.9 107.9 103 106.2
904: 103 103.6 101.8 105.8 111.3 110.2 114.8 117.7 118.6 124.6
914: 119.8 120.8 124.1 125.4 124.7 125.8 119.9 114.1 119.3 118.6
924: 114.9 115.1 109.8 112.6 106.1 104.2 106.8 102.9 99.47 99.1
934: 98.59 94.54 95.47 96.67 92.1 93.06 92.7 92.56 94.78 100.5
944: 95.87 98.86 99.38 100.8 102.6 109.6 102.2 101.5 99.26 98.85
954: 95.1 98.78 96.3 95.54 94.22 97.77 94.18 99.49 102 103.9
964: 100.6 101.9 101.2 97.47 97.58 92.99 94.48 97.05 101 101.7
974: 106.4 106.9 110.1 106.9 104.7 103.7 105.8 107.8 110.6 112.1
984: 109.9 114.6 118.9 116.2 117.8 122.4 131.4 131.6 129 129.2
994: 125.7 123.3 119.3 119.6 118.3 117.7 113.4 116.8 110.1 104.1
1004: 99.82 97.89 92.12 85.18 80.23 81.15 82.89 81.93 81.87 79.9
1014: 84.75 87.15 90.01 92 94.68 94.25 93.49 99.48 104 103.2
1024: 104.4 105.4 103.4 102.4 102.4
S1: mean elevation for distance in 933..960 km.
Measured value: 97.6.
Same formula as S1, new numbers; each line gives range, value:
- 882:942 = 111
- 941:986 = 102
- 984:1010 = 112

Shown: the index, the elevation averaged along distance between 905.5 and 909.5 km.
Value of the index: 107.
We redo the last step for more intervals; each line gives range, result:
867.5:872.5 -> 94.2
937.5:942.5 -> 93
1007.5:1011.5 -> 81.5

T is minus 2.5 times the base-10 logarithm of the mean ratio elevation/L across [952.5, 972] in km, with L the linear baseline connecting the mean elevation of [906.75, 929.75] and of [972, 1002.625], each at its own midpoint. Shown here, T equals 0.18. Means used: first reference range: 116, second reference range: 115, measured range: 97.9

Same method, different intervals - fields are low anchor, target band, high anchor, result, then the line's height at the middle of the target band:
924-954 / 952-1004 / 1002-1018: -0.15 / 94.3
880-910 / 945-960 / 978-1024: 0.09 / 108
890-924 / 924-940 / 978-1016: 0.11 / 113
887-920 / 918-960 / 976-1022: 0.09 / 112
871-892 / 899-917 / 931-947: -0.10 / 102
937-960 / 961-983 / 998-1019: -0.07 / 96.4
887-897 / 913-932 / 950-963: -0.05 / 110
